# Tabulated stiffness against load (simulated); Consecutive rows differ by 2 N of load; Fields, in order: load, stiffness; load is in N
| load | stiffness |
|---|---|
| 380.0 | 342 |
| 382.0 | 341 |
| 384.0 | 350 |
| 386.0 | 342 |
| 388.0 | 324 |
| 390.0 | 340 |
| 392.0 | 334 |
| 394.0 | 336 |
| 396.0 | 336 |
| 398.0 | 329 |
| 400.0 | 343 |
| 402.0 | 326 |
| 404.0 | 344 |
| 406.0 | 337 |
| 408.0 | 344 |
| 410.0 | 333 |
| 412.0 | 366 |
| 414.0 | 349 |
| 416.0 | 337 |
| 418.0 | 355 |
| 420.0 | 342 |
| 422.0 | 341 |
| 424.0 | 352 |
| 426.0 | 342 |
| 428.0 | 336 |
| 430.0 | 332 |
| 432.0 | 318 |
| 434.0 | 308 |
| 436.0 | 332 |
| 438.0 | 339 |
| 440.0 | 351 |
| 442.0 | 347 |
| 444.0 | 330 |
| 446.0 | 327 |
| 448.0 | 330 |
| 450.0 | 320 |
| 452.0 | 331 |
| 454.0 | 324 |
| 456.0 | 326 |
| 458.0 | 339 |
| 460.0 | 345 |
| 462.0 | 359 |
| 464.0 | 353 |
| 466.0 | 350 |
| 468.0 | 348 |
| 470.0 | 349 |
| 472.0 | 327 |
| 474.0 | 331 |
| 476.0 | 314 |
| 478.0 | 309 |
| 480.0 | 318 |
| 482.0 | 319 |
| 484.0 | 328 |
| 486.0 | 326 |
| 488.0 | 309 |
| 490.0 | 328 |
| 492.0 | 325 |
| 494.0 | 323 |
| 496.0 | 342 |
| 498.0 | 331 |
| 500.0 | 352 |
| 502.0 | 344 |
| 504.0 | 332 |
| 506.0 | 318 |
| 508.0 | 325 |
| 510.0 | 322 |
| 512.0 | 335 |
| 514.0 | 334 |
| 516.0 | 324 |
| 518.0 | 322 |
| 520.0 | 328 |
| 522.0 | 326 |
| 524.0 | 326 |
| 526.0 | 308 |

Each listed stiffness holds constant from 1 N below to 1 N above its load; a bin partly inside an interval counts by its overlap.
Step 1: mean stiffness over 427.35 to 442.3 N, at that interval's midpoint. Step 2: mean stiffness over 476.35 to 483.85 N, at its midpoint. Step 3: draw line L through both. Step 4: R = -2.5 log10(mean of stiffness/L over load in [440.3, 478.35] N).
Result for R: -0.04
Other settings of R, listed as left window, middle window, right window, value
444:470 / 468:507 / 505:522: 0.01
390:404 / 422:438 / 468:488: 0.00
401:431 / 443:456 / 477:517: 0.03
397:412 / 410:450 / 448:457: -0.02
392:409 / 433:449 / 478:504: 0.00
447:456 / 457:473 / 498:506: -0.05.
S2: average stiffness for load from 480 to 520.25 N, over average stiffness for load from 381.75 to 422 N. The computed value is 0.96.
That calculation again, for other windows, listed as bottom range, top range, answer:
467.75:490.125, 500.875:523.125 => 1.01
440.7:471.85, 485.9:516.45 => 0.97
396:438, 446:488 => 0.98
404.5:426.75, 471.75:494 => 0.93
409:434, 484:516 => 0.97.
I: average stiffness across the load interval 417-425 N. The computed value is 348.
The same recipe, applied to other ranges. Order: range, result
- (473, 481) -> 318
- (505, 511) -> 322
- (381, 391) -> 339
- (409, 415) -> 349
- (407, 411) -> 338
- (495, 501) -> 342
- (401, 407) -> 336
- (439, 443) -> 349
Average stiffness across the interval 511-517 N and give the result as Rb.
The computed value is 331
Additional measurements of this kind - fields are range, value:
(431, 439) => 324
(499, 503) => 348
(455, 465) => 344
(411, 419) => 352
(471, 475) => 329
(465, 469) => 349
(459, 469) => 351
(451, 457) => 327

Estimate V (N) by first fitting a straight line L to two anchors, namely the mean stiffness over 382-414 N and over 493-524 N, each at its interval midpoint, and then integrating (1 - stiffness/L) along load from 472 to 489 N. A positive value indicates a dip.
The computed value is 0.66 N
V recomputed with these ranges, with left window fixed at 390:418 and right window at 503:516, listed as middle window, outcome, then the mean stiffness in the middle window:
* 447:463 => 0.0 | 334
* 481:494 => 0.3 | 323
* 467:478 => 0.0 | 332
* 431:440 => 0.2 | 327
